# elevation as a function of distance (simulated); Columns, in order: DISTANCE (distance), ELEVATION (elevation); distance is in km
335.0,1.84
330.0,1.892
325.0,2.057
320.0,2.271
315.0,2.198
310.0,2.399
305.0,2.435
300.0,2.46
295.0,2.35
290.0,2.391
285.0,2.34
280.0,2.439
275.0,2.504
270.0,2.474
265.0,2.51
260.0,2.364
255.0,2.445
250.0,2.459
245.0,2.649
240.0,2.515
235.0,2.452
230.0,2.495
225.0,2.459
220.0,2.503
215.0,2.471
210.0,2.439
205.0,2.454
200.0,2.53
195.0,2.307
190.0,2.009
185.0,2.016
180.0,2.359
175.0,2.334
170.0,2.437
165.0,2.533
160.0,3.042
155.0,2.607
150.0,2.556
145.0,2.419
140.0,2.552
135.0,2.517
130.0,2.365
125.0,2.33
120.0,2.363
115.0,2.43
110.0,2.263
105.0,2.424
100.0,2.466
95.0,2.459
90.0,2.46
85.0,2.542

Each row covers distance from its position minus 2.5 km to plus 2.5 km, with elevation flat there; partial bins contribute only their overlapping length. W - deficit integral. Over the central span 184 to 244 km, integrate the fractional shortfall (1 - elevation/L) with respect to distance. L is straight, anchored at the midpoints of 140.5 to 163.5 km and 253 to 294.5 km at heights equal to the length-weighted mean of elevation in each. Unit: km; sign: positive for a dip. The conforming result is 3.0 km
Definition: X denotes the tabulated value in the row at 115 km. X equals 2.43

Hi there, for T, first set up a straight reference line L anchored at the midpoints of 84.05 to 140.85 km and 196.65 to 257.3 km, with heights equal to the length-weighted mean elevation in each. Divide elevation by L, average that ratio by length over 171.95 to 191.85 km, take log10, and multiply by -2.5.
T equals 0.13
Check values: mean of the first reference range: 2.42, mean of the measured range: 2.19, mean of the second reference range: 2.49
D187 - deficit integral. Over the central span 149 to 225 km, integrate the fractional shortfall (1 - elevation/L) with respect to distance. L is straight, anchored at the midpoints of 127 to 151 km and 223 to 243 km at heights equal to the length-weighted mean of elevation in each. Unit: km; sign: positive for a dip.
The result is 1.3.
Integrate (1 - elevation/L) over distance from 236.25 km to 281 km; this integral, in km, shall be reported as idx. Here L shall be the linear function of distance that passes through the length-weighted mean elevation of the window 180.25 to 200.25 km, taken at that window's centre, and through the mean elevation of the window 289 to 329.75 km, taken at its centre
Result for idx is -4.6 km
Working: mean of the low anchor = 2.2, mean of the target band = 2.48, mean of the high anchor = 2.29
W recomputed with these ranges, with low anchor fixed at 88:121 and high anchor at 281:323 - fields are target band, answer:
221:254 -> -1.8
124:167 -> -2.8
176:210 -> 1.3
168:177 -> 0.0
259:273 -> -0.6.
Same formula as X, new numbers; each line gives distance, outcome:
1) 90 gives 2.46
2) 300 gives 2.46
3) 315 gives 2.198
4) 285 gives 2.34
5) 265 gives 2.51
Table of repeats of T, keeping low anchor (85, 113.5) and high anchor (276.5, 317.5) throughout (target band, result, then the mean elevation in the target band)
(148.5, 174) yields -0.09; 2.62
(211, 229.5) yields -0.04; 2.48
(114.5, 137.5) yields 0.01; 2.4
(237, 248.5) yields -0.08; 2.57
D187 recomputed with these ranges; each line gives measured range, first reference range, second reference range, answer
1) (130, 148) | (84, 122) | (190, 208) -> -0.6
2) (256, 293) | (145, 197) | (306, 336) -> -3.4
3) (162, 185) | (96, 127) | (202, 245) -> 0.5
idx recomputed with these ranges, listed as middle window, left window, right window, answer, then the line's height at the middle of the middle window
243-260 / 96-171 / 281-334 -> -1.09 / 2.34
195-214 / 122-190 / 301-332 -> -0.56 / 2.38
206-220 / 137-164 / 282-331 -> 0.17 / 2.49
